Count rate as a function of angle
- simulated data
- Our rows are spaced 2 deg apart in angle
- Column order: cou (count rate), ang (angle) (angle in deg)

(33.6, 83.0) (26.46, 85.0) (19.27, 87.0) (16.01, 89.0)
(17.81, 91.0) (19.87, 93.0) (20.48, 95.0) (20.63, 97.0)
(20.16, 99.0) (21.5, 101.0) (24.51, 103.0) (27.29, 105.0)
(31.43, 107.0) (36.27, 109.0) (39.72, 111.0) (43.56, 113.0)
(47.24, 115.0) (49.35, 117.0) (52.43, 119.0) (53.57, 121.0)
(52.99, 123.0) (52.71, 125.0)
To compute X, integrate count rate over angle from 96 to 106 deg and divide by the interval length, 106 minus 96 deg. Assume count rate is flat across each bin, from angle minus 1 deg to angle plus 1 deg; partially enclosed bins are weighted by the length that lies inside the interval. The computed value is 22.8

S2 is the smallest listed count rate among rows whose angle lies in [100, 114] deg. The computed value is 21.5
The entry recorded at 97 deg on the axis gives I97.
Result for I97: 20.63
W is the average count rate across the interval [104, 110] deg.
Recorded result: 31.7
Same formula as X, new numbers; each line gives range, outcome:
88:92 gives 16.9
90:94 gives 18.8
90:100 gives 19.8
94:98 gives 20.6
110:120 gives 46.5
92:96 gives 20.2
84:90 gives 20.6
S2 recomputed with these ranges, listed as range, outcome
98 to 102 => 20.16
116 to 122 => 49.35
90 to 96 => 17.81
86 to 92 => 16.01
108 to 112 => 36.27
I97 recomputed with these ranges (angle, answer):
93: 19.87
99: 20.16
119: 52.43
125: 52.71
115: 47.24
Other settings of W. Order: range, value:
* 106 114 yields 37.7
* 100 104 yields 23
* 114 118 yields 48.3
